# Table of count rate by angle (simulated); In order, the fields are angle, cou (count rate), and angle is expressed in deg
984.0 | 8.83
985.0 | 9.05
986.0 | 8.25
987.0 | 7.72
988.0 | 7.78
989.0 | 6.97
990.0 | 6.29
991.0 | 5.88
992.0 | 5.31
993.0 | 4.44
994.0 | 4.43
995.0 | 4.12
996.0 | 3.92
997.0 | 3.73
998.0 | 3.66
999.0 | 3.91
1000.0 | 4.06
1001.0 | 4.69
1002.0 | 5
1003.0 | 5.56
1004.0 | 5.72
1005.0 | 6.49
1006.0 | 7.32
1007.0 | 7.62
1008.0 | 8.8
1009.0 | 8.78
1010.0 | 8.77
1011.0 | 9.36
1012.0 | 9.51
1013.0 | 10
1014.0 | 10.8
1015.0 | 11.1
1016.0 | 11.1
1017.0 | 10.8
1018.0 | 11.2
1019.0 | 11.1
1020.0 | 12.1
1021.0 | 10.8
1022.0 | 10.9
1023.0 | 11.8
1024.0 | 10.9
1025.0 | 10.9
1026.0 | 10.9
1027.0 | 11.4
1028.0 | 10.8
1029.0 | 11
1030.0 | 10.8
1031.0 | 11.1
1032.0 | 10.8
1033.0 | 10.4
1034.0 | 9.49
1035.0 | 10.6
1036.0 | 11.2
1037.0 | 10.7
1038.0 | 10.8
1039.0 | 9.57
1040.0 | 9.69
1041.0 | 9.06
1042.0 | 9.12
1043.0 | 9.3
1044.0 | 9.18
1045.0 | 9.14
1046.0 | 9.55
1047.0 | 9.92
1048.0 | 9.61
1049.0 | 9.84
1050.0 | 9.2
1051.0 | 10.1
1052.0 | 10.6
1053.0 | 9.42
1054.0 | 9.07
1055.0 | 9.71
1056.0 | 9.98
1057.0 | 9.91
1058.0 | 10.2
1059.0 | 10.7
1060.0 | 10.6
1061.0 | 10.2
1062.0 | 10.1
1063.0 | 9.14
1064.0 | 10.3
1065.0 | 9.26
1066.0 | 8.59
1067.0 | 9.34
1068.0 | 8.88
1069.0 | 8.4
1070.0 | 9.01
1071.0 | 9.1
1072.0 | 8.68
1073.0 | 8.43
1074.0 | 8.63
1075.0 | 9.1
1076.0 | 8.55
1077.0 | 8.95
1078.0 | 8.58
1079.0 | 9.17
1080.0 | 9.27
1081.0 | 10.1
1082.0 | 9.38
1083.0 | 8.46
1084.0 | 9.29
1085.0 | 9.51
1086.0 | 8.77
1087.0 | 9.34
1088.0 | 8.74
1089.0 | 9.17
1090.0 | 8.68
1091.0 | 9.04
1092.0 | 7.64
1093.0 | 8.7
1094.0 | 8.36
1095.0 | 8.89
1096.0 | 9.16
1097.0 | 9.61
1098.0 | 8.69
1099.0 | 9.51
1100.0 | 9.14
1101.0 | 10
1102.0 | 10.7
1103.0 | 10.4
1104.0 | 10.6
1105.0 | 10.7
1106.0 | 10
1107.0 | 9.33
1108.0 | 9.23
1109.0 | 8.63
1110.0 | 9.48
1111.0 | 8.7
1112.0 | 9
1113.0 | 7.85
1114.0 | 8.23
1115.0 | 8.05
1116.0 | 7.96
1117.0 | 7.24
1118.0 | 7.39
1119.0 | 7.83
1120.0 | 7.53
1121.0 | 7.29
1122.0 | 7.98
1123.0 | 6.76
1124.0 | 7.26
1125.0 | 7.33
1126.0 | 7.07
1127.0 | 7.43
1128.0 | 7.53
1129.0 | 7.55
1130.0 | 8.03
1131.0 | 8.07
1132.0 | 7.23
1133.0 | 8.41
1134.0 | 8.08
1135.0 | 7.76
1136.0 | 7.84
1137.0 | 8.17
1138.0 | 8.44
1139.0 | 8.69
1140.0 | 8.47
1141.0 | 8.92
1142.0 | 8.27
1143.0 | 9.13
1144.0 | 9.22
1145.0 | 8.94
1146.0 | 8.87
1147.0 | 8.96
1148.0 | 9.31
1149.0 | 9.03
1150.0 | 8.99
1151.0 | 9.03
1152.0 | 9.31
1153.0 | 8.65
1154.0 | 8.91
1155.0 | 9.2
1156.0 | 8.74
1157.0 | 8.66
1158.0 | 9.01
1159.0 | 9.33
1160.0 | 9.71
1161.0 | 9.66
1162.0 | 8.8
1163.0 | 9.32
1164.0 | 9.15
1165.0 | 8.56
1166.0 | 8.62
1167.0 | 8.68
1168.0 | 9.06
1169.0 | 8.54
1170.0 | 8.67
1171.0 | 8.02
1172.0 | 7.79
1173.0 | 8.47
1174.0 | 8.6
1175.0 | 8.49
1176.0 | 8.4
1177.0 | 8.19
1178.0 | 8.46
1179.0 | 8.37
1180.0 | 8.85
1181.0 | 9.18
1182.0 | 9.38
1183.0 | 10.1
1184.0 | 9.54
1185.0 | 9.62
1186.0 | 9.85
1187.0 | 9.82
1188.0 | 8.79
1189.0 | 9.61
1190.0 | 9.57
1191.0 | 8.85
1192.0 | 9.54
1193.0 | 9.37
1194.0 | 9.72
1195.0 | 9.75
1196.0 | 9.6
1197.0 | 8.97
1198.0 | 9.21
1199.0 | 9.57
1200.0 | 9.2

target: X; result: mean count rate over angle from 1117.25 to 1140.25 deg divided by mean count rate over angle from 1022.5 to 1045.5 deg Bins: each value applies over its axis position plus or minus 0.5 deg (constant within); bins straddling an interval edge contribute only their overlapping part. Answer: 0.7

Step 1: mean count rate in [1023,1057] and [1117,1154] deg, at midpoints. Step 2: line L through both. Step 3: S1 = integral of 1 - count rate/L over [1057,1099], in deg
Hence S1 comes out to 0.94 deg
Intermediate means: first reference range 10.1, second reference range 8.19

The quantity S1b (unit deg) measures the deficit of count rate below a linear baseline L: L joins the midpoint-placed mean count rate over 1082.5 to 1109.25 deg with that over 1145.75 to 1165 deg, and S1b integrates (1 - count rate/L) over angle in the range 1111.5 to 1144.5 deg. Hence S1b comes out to 4.4 deg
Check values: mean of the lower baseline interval 9.28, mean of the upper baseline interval 9.08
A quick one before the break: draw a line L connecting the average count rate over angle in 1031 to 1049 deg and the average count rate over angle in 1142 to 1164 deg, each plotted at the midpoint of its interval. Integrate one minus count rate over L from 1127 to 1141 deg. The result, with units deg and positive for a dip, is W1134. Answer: 1.8 deg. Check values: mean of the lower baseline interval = 9.92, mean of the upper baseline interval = 9.07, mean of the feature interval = 8.03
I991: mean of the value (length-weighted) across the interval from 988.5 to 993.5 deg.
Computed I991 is 5.78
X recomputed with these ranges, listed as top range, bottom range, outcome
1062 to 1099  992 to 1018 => 1.29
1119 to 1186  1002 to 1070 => 0.87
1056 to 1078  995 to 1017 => 1.30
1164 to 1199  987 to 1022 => 1.21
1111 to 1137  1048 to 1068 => 0.79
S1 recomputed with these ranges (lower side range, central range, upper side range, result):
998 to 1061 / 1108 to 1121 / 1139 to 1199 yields 1.5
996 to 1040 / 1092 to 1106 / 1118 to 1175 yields -1.3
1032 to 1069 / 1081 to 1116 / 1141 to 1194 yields 1.2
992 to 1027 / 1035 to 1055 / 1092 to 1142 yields -3.8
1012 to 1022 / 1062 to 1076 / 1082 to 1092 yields 0.7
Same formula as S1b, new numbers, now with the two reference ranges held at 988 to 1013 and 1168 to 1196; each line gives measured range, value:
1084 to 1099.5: -2.7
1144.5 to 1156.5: -0.7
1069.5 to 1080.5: -2.3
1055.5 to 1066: -4.3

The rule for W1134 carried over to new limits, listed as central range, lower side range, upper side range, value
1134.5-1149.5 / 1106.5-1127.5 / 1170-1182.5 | -0.84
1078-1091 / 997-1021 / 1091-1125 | -0.86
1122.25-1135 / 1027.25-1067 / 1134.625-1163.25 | 2.12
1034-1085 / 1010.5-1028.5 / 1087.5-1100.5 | 1.45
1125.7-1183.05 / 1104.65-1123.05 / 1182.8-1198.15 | 2.28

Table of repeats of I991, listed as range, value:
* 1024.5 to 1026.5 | 10.9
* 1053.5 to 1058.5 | 9.77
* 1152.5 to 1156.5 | 8.88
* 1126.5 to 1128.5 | 7.48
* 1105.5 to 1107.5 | 9.66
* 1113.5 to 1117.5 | 7.87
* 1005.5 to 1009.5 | 8.13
